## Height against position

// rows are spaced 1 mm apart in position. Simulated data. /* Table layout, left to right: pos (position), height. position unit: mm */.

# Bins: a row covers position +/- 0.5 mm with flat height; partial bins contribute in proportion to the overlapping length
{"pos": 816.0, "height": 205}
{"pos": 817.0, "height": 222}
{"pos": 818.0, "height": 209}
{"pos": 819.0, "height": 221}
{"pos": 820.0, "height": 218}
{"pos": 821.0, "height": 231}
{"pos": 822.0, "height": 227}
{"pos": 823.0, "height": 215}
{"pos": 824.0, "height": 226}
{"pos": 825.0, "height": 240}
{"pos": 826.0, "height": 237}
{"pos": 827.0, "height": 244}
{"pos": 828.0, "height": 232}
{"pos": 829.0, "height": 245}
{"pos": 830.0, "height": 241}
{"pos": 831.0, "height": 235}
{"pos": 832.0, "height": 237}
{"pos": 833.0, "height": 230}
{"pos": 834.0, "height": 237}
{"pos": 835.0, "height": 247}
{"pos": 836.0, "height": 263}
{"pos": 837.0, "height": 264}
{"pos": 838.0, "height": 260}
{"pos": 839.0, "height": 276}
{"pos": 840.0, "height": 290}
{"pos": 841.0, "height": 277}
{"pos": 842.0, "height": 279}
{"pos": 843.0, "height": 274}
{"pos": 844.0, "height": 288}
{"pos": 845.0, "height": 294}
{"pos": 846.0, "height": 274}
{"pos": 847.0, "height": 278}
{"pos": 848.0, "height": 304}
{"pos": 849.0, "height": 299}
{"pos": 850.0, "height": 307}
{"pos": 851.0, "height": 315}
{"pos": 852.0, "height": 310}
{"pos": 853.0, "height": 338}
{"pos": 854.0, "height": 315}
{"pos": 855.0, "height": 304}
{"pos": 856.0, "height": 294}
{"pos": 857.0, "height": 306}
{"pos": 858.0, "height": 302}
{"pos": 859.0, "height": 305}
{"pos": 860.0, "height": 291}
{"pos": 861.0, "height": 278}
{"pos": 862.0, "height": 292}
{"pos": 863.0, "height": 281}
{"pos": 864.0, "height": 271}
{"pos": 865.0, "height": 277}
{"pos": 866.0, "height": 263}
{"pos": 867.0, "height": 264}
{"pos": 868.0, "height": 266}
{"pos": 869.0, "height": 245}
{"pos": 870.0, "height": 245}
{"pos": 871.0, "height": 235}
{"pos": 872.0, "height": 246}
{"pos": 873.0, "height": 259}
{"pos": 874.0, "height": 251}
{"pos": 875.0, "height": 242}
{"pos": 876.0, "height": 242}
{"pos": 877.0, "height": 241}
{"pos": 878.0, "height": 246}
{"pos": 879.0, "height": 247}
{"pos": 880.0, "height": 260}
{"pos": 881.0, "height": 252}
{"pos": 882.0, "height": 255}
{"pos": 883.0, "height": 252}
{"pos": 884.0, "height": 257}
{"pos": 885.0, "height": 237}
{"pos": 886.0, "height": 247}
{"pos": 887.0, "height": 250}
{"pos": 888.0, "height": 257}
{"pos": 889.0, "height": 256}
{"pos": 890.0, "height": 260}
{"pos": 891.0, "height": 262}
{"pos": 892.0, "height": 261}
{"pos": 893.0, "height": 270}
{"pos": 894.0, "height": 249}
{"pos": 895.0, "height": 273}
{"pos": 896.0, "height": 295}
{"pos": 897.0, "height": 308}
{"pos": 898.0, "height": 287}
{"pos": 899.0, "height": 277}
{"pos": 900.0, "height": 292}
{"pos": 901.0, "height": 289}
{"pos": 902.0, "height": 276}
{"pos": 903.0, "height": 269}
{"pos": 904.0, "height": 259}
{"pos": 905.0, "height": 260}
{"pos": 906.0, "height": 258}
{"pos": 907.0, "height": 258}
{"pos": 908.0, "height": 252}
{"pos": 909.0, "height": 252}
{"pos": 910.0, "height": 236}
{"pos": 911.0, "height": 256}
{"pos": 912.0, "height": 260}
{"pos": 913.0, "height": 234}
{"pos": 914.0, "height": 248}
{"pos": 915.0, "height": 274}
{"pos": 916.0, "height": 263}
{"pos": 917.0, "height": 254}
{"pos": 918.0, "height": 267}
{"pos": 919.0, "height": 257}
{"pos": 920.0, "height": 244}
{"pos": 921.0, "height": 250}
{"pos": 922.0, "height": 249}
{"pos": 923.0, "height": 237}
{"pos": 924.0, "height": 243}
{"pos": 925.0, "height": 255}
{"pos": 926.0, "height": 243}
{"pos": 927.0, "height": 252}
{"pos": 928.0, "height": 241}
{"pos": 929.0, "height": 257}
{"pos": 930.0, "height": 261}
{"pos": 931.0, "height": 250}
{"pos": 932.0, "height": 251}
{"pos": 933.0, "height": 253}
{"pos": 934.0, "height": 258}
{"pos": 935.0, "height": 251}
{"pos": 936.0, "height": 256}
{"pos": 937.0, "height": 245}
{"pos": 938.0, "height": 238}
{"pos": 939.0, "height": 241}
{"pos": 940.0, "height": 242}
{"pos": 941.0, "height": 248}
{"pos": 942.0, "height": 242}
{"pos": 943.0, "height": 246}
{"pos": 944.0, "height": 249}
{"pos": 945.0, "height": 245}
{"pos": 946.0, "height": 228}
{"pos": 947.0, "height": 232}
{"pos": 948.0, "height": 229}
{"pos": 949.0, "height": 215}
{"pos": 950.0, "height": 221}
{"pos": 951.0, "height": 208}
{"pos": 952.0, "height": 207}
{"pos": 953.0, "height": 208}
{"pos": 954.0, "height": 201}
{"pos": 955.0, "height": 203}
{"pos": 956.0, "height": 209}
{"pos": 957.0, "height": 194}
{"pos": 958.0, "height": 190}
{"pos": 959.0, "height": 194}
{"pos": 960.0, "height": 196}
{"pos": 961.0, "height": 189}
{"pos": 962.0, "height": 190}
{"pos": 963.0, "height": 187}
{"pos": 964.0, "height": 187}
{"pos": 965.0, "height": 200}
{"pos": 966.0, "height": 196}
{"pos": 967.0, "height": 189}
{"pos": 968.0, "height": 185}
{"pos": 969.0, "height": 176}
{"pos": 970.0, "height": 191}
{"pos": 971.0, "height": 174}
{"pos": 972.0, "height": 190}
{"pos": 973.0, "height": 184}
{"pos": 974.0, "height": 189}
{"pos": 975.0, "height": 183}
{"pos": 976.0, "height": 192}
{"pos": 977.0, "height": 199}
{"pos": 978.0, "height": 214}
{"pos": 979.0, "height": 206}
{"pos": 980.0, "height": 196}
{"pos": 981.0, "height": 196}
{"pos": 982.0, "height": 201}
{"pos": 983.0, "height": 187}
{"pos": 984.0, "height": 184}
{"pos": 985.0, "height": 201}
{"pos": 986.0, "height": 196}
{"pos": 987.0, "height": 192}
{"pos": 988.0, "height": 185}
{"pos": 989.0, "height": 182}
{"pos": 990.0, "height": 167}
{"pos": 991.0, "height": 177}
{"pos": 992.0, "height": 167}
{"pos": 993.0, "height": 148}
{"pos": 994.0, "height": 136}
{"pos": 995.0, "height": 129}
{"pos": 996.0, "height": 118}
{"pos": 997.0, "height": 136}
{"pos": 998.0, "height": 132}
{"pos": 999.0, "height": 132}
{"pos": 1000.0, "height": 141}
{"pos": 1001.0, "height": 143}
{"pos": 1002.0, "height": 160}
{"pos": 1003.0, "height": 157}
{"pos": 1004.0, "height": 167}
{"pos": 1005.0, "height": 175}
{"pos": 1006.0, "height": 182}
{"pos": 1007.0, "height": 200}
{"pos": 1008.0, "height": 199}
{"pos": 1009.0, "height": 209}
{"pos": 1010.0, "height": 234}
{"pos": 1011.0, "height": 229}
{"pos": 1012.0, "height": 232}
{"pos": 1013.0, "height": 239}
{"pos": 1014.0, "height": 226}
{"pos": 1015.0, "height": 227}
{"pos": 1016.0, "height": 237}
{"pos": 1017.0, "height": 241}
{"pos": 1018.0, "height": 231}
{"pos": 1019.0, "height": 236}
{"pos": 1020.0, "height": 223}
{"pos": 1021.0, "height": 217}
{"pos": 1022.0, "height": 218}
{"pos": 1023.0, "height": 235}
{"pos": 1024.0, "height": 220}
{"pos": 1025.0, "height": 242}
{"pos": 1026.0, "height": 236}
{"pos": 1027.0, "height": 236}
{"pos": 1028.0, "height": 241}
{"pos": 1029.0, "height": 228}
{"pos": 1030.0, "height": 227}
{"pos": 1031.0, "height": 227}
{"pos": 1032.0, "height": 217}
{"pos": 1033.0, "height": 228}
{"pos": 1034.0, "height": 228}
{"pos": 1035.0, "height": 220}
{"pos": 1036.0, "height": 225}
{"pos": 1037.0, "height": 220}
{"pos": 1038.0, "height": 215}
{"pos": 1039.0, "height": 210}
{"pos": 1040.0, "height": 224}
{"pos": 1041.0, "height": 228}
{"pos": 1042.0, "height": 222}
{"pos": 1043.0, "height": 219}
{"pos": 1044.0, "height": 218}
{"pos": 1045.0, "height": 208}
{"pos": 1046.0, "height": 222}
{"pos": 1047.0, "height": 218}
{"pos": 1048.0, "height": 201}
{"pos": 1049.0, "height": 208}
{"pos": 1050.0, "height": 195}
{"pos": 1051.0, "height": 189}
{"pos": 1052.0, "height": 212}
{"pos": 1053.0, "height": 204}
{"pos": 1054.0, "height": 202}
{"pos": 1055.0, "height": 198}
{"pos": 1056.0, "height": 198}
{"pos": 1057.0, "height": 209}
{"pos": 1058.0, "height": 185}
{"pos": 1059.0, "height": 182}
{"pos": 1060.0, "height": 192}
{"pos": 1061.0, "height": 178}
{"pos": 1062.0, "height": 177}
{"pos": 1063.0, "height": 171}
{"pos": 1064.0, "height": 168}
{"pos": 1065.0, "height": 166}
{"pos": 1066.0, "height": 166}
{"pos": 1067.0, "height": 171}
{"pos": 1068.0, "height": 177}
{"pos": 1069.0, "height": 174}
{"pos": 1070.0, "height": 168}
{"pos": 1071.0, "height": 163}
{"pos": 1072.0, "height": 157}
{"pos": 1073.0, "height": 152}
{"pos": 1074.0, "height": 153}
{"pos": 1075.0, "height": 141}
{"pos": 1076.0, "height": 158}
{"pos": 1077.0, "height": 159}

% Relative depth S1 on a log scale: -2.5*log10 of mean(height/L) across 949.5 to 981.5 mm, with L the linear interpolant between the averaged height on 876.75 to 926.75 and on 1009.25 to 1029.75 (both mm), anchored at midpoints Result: 0.24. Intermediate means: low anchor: 259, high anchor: 231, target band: 195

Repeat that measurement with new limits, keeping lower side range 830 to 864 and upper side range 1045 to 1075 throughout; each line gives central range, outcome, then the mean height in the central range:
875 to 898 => 0.02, 258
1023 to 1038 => -0.15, 228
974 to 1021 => 0.13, 188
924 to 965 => 0.05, 228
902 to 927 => -0.01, 254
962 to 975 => 0.21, 187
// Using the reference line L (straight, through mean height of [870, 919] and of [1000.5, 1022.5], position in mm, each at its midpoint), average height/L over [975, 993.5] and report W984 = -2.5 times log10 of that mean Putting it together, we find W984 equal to 0.170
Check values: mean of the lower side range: 259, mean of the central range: 188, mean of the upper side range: 208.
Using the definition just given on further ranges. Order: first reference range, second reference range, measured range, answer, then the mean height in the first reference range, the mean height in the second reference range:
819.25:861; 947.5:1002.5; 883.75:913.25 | -0.14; 269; 184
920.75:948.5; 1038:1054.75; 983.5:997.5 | 0.35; 246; 211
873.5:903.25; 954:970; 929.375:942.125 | -0.15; 262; 193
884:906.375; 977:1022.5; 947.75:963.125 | 0.10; 268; 189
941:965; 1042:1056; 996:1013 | 0.18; 212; 207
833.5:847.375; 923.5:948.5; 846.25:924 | -0.03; 271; 246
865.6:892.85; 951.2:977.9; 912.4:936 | -0.14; 252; 193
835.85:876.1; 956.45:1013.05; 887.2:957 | -0.09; 280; 182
